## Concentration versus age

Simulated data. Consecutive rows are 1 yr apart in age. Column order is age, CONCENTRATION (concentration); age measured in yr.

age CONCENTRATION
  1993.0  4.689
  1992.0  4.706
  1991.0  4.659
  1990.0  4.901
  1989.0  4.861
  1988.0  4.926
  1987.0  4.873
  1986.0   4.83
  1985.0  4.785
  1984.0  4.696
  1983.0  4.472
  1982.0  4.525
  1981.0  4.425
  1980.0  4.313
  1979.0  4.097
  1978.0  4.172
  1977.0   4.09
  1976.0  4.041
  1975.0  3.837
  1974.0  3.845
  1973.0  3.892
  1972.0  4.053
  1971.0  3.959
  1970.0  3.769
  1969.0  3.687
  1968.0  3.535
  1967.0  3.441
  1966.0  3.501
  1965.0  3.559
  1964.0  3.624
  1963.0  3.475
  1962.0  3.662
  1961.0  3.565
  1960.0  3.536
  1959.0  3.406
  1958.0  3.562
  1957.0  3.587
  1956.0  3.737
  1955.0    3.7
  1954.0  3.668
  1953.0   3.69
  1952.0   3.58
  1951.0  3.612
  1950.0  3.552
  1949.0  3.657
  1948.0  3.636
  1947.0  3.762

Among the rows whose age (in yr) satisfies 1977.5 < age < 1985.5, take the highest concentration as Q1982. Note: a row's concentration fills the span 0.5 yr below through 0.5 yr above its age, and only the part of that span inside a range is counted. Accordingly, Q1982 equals 4.785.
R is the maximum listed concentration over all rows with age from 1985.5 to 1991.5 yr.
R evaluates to 4.926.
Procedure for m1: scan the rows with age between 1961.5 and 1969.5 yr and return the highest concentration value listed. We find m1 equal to 3.687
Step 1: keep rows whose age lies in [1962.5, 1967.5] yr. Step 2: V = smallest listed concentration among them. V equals 3.441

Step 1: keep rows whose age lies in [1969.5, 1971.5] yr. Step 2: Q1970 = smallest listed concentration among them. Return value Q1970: 3.769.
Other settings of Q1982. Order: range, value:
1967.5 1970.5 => 3.769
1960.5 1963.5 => 3.662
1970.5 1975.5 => 4.053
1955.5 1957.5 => 3.737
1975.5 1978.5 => 4.172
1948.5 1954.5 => 3.69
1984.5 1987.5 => 4.873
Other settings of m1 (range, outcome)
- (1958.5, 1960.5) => 3.536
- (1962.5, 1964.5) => 3.624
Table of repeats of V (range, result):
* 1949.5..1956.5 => 3.552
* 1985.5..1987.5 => 4.83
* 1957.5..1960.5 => 3.406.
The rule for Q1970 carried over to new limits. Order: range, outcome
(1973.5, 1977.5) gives 3.837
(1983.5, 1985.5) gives 4.696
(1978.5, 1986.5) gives 4.097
